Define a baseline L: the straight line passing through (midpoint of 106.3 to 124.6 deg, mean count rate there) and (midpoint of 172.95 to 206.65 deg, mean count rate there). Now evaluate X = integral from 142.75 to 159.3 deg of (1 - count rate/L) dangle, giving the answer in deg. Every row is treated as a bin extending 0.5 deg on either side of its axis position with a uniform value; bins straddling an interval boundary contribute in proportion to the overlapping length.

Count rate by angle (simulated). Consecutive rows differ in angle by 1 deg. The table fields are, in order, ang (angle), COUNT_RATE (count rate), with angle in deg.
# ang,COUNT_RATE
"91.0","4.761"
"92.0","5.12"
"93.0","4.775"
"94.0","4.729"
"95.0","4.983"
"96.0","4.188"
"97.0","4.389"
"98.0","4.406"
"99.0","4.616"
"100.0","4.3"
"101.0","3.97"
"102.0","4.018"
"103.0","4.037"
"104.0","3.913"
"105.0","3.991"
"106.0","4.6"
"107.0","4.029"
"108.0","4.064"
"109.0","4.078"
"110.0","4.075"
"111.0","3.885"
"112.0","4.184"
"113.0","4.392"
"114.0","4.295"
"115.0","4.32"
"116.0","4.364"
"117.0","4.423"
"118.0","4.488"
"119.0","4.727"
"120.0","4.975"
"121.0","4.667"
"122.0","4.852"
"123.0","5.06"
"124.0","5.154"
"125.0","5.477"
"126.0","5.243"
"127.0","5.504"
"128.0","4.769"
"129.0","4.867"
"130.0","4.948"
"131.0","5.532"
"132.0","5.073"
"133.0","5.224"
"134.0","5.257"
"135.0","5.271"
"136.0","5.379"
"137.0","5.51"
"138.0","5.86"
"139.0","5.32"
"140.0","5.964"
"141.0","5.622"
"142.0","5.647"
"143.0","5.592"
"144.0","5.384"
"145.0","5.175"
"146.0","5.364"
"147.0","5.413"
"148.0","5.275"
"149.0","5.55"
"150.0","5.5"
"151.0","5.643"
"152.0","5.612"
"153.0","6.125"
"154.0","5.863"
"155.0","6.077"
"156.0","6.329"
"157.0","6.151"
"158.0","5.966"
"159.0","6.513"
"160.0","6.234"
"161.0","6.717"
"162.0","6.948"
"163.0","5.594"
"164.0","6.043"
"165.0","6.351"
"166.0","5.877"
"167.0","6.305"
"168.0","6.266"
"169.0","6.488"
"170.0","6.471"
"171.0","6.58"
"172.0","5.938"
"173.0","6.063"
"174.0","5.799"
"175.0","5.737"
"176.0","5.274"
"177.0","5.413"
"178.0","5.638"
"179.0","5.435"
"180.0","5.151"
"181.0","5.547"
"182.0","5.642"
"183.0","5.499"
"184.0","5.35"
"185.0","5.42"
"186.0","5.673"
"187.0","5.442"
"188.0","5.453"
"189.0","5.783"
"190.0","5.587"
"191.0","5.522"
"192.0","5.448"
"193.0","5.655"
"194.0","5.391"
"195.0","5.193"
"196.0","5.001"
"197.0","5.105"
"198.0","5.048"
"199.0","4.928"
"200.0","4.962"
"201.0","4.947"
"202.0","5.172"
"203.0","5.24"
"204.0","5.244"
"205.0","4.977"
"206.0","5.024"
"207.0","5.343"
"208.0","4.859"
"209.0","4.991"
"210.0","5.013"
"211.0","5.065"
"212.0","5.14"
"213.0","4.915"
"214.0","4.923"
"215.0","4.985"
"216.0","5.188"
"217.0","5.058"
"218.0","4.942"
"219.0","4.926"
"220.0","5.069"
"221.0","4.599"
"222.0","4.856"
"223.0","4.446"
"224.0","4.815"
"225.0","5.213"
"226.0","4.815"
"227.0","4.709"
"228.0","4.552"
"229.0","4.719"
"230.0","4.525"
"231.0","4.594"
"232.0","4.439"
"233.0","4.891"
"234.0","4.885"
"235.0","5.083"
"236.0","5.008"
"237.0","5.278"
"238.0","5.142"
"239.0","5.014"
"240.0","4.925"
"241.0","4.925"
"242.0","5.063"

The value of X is -2.8 deg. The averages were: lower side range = 4.45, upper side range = 5.37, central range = 5.73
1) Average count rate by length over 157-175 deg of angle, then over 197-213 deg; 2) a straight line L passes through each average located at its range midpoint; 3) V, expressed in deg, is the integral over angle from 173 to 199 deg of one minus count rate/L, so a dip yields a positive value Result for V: 0.8 deg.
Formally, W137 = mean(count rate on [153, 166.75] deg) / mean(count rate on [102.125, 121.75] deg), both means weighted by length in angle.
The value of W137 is 1.4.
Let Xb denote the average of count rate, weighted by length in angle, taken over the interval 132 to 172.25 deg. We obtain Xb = 5.85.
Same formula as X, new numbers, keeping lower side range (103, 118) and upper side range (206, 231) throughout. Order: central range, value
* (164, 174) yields -3.61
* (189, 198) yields -1.21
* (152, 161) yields -3.33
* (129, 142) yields -3.12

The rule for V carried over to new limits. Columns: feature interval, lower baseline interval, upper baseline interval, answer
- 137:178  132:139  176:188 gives -3.6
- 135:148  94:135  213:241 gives -2.3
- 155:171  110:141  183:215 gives -3.7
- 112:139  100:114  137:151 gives -0.9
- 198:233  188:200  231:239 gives 1.4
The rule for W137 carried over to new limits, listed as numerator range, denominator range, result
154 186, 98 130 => 1.32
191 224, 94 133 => 1.11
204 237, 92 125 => 1.11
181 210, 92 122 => 1.21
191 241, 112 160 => 0.94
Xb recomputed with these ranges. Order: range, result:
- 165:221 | 5.4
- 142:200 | 5.72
